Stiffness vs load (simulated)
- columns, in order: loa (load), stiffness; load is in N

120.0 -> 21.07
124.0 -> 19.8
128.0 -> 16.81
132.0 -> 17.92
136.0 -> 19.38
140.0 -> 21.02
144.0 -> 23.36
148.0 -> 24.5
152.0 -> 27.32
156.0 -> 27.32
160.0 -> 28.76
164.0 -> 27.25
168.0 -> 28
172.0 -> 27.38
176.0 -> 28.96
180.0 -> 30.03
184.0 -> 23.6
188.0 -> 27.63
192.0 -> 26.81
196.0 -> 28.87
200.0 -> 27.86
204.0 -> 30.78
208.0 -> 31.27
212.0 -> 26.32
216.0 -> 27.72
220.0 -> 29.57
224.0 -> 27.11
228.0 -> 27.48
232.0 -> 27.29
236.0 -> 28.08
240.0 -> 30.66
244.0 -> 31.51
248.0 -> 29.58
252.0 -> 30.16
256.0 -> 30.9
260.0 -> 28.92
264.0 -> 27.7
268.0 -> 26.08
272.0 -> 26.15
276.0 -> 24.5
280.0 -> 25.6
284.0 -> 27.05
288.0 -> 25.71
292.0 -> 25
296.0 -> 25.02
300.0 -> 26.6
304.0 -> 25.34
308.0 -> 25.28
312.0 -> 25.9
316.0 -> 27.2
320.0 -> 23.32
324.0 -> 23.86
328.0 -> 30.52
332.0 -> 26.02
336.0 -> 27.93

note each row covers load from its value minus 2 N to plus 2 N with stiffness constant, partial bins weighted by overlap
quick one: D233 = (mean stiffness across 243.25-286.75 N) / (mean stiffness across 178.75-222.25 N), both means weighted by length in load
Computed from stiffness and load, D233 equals 1.0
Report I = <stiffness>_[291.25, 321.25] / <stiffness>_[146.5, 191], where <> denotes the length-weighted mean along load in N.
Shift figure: 0.93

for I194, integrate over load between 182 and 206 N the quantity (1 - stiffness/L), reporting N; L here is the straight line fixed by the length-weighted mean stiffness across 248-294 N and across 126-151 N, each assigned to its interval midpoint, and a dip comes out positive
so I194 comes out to -4.2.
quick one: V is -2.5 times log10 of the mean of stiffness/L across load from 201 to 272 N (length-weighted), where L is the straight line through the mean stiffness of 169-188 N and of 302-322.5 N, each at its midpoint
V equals -0.086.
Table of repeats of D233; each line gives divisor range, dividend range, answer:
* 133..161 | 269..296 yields 1.06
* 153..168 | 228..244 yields 1.04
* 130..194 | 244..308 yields 1.06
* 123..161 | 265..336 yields 1.15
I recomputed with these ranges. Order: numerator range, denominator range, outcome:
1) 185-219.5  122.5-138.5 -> 1.53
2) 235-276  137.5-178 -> 1.09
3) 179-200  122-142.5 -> 1.43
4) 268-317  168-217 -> 0.92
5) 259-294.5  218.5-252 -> 0.90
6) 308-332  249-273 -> 0.92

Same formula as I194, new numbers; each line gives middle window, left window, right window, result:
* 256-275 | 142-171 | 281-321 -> -1.1 N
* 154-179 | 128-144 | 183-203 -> -4.6 N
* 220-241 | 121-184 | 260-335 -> -2.4 N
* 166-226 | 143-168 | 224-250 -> -0.7 N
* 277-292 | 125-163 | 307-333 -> -0.3 N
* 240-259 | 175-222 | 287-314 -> -2.5 N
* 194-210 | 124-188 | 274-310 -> -3.0 N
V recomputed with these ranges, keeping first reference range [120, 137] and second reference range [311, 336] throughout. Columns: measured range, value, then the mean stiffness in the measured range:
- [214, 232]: -0.239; 27.9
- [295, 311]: -0.005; 25.6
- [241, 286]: -0.174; 28.1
